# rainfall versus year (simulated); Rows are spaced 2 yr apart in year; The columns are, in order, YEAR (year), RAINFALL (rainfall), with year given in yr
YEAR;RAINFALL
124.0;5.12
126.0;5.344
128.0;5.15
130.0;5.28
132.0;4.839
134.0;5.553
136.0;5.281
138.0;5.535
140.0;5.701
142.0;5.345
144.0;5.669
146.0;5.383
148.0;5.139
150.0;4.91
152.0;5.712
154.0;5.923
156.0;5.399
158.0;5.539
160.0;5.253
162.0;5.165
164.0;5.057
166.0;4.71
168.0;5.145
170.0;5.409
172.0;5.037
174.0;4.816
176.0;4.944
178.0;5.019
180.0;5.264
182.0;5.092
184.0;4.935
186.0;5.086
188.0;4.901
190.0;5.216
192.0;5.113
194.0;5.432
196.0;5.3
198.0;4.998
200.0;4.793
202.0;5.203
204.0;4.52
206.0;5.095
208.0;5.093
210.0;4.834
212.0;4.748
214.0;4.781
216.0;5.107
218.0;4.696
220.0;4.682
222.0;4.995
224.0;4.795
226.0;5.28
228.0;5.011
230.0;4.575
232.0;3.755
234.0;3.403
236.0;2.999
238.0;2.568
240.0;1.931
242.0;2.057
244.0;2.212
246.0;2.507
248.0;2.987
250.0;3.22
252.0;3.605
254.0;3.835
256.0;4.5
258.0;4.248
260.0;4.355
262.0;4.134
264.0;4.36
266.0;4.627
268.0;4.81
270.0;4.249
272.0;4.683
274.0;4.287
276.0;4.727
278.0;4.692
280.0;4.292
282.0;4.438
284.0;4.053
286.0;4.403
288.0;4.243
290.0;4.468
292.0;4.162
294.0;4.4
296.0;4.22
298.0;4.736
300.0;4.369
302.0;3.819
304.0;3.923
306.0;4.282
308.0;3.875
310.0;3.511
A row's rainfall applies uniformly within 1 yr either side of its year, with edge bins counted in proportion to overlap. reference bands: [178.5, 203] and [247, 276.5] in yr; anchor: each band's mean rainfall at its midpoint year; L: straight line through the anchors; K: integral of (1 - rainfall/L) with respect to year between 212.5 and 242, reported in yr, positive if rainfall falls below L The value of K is 3.3 yr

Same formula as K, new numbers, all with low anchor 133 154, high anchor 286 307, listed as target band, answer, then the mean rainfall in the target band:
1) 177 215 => 0.2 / 5.02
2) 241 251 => 4.4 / 2.6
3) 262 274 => 0.0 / 4.49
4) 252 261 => 0.8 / 4.16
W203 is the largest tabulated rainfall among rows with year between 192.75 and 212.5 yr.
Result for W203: 5.432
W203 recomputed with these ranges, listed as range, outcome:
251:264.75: 4.5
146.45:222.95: 5.923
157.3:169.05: 5.539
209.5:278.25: 5.28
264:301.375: 4.81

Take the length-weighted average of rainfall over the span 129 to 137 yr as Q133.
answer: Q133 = 5.24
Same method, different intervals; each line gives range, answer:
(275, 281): 4.57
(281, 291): 4.32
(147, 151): 5.02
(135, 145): 5.51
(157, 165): 5.25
